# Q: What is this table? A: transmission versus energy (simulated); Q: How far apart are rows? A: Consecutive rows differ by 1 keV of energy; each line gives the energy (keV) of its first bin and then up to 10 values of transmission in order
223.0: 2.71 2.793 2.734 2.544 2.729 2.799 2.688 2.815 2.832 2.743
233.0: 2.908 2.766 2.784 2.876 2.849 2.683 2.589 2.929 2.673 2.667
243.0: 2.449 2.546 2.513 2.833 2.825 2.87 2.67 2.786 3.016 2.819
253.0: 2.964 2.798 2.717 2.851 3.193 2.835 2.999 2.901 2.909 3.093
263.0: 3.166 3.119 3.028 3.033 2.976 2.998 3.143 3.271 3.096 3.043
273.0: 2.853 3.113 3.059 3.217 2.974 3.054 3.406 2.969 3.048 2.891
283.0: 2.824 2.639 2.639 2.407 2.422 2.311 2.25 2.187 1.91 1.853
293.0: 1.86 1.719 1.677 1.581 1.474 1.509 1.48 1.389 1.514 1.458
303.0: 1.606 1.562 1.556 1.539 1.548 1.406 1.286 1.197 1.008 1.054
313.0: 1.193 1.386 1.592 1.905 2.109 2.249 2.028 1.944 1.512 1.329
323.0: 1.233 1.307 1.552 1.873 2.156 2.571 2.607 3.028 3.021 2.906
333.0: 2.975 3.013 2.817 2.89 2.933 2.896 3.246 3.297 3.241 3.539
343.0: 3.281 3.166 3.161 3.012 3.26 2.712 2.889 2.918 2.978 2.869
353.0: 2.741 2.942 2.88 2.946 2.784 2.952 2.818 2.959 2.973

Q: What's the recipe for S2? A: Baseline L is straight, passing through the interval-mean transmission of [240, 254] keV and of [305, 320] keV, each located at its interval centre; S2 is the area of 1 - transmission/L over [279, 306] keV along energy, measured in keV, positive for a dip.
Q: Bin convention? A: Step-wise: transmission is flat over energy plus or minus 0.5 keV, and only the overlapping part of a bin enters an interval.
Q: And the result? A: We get -1.4 keV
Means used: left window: 2.75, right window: 1.55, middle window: 2.04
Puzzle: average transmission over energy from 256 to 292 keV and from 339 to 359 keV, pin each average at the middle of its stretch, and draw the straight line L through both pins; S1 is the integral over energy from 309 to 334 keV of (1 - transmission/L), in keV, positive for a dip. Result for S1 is 8.9 keV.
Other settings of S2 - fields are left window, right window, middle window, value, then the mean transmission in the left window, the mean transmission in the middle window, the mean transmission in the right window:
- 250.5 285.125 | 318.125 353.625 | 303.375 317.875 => 6.8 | 2.99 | 1.47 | 2.65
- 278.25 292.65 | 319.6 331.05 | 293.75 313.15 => 7.3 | 2.56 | 1.44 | 1.97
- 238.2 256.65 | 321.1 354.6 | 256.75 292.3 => -1.5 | 2.75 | 2.86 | 2.72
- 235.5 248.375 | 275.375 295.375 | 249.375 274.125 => -3.4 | 2.71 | 2.99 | 2.52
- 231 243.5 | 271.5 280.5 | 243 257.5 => 0.3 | 2.75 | 2.8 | 3.08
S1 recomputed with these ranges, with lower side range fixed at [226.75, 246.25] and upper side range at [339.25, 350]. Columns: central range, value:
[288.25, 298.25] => 3.82 keV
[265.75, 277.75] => -0.83 keV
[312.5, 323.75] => 5.07 keV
